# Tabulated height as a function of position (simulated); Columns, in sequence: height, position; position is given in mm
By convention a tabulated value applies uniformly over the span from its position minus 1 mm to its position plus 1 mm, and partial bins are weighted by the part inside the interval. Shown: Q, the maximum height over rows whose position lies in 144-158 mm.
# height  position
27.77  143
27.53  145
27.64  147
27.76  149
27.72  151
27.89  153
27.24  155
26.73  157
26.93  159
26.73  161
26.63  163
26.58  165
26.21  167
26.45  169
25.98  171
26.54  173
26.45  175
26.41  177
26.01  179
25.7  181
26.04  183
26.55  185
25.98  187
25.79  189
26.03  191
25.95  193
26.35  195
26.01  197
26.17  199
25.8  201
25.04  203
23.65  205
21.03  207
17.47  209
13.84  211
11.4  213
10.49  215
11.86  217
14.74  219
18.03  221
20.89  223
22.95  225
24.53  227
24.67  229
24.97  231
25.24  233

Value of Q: 27.89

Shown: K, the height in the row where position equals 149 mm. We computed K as 27.76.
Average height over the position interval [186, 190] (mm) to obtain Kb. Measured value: 25.9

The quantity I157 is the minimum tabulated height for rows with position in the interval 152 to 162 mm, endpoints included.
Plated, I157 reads 26.73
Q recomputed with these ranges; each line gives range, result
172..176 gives 26.54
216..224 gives 20.89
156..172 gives 26.93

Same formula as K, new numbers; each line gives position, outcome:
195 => 26.35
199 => 26.17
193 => 25.95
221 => 18.03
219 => 14.74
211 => 13.84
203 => 25.04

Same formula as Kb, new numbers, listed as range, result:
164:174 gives 26.4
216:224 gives 16.4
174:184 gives 26.1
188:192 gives 25.9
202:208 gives 23.2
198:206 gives 25.2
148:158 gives 27.5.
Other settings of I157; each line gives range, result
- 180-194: 25.7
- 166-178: 25.98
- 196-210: 17.47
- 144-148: 27.53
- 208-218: 10.49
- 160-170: 26.21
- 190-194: 25.95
